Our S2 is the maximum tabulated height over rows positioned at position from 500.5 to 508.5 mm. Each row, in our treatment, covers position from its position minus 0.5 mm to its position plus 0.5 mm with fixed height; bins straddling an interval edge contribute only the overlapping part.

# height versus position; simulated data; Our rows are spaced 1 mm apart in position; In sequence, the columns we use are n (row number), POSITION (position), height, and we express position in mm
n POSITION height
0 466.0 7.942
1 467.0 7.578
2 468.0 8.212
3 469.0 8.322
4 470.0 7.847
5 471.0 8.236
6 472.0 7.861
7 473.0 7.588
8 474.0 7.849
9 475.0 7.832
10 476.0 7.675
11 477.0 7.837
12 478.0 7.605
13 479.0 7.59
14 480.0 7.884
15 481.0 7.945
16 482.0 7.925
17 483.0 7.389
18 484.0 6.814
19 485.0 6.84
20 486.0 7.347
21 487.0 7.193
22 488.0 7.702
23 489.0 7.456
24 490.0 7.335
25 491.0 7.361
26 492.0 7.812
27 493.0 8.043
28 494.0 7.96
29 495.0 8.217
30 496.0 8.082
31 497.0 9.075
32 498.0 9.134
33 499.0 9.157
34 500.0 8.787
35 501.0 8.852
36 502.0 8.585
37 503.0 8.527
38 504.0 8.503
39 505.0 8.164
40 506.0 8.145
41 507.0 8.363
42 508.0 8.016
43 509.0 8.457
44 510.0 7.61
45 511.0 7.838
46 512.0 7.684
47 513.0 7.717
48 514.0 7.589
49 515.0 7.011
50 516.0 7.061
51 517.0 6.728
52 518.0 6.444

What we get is 8.852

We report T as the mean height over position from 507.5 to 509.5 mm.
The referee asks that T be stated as 8.24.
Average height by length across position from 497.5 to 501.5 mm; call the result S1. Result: 8.98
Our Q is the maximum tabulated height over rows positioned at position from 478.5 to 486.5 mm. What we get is 7.945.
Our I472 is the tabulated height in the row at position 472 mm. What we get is 7.861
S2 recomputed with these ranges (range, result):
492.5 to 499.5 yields 9.157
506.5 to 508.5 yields 8.363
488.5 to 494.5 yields 8.043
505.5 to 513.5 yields 8.457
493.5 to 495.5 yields 8.217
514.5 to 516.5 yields 7.061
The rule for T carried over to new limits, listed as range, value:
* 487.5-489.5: 7.58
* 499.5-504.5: 8.65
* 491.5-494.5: 7.94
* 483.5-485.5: 6.83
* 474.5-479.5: 7.71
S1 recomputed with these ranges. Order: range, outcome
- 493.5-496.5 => 8.09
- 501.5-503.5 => 8.56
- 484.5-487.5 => 7.13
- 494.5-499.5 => 8.73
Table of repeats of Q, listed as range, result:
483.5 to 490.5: 7.702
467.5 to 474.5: 8.322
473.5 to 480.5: 7.884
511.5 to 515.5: 7.717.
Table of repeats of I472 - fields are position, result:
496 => 8.082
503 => 8.527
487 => 7.193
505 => 8.164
